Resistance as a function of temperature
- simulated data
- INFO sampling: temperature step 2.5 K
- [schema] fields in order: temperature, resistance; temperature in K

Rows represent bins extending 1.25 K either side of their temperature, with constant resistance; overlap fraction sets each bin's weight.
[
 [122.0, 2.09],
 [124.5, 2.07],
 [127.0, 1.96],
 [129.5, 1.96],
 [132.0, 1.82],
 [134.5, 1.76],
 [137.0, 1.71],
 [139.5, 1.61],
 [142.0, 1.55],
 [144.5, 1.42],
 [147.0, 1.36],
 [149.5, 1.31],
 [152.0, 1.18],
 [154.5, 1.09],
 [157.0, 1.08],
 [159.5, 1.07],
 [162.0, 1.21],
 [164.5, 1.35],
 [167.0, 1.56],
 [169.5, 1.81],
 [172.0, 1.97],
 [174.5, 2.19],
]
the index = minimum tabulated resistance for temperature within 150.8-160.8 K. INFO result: 1.07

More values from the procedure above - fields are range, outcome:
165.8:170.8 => 1.56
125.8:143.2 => 1.55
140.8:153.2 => 1.18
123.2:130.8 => 1.96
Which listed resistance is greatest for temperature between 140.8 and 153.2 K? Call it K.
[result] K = 1.55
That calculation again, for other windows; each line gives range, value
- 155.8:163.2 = 1.21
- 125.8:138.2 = 1.96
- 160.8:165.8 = 1.35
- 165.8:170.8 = 1.81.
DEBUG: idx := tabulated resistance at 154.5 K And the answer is 1.09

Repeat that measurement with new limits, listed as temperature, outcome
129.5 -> 1.96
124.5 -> 2.07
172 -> 1.97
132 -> 1.82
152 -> 1.18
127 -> 1.96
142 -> 1.55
